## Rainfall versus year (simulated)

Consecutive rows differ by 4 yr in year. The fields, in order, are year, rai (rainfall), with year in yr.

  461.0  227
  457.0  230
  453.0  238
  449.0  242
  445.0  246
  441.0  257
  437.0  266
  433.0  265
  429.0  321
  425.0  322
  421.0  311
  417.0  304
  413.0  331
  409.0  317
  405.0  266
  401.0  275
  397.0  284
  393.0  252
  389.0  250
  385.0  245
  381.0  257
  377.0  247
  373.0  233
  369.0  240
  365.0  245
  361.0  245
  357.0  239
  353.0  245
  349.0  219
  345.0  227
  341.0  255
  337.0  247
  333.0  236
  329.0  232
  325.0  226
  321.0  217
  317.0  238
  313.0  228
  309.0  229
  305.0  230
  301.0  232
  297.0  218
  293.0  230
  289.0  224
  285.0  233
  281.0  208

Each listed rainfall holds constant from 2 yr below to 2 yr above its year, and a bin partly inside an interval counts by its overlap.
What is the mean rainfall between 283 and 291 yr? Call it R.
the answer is 228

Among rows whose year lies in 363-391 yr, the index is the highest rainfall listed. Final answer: 257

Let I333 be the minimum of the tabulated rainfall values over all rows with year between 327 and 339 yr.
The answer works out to 232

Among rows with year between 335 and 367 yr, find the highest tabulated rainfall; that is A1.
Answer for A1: 255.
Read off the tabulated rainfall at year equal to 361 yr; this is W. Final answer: 245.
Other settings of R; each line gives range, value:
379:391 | 251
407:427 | 317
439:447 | 252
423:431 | 322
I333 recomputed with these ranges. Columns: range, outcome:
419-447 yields 246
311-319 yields 228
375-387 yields 245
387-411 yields 250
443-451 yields 242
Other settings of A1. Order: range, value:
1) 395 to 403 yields 284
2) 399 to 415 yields 331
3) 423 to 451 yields 322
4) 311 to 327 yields 238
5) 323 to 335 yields 236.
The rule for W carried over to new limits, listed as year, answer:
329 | 232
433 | 265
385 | 245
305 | 230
